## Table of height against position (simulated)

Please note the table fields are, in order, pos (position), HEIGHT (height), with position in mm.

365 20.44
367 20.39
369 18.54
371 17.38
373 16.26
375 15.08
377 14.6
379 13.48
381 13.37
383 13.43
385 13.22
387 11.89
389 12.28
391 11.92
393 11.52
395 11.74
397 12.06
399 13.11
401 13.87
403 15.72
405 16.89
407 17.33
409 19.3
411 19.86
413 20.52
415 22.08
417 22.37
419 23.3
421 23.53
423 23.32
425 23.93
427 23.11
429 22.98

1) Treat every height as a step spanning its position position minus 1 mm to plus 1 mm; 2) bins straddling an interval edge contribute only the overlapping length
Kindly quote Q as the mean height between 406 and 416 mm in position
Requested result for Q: 19.8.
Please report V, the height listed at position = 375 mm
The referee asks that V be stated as 15.08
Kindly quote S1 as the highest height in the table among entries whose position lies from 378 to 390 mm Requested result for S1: 13.48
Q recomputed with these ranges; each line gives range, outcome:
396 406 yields 14.3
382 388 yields 12.8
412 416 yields 21.3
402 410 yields 17.3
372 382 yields 14.6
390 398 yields 11.8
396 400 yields 12.6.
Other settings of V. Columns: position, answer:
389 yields 12.28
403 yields 15.72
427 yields 23.11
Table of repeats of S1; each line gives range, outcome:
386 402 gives 13.87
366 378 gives 20.39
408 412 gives 19.86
